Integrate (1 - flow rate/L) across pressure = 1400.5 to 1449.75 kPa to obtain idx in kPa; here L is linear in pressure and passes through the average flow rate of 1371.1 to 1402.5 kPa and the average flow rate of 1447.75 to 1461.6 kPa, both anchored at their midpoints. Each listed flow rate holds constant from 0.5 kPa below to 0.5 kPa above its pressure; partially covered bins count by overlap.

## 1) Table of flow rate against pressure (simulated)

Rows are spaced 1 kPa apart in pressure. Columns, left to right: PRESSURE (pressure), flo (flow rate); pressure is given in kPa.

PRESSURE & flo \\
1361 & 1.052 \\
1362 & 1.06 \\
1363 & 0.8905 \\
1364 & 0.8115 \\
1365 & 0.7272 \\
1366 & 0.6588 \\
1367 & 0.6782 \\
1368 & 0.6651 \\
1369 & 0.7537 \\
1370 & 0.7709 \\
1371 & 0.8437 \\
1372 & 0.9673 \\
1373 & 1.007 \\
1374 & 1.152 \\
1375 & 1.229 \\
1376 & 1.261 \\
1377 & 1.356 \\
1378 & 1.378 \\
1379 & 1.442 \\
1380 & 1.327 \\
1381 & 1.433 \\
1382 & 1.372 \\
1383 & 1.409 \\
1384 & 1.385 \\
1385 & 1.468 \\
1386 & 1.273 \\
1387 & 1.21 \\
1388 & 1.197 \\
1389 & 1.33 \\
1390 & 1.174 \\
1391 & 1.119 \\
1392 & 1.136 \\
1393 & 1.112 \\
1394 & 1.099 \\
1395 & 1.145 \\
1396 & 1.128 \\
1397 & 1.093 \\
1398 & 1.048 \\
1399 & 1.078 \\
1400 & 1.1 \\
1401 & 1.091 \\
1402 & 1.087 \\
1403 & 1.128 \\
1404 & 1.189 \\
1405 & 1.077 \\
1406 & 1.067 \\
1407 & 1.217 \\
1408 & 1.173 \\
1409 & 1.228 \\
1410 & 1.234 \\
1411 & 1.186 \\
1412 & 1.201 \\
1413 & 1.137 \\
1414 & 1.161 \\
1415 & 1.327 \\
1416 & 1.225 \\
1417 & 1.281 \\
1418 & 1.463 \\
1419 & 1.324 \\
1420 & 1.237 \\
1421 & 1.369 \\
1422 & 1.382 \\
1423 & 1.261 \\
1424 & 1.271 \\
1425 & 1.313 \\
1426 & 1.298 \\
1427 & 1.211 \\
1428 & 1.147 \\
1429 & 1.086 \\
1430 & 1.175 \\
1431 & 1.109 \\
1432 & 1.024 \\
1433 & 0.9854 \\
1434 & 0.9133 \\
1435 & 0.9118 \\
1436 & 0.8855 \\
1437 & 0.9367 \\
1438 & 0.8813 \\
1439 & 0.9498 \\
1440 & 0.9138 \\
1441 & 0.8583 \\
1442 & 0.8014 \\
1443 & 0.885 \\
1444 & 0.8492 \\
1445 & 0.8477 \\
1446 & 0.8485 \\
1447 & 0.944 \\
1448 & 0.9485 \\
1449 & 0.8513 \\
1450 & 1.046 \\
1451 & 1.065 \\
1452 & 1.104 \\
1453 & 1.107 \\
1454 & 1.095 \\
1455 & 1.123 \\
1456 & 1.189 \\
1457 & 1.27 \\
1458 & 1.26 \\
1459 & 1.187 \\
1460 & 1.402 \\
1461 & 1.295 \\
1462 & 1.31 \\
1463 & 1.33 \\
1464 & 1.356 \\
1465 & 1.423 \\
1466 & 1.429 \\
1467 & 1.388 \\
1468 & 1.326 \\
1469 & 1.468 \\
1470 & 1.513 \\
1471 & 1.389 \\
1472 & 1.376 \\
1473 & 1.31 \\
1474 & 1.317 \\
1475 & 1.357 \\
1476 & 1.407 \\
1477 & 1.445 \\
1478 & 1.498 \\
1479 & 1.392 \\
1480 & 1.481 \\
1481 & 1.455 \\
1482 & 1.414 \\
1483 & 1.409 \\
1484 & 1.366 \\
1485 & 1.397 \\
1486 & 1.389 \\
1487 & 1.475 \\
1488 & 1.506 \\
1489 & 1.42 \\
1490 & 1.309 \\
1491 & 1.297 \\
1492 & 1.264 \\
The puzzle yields 3.1 kPa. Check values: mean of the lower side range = 1.21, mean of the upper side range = 1.14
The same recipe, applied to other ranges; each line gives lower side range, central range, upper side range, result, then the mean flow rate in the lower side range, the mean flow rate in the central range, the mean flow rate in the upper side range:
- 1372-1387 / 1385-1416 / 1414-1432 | 2.8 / 1.31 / 1.16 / 1.25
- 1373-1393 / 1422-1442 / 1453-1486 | 4.0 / 1.29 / 1.06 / 1.35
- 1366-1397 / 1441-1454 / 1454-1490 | 3.6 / 1.15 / 0.944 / 1.37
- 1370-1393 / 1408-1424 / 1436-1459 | -2.3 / 1.24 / 1.26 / 0.992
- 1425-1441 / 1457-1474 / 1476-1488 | -0.8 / 1.03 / 1.36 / 1.43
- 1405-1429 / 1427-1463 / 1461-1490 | 7.6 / 1.24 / 1.04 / 1.4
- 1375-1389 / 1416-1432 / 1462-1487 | 1.4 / 1.34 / 1.25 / 1.4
